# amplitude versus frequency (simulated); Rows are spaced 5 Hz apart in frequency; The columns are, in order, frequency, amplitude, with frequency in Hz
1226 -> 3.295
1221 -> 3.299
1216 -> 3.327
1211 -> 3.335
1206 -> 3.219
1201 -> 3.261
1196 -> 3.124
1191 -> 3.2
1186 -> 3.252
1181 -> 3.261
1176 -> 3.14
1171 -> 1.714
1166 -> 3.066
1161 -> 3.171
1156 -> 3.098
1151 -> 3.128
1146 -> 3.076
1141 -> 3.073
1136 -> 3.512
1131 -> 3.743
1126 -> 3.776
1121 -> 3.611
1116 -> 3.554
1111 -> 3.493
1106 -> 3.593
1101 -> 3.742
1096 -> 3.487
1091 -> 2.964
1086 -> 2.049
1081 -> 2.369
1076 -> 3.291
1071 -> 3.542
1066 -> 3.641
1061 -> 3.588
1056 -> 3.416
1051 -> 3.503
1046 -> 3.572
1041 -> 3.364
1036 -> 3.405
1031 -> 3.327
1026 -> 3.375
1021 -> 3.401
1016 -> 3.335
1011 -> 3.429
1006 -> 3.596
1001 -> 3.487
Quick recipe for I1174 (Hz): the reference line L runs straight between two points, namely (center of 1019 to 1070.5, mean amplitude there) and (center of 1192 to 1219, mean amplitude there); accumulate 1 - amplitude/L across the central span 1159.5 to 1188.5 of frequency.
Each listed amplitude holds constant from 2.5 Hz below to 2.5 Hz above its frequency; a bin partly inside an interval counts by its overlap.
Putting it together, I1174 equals 3.2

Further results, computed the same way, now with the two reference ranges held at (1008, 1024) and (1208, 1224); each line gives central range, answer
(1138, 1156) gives 1.3 Hz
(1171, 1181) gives 1.6 Hz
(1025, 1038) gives 0.1 Hz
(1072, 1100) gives 3.7 Hz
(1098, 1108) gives -0.9 Hz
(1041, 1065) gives -0.9 Hz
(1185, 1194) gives 0.3 Hz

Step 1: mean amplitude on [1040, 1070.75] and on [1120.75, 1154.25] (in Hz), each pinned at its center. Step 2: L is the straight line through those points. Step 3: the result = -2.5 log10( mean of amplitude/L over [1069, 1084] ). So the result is 0.16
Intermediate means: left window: 3.52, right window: 3.4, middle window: 3.02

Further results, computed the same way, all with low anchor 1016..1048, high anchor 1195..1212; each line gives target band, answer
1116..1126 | -0.10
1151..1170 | 0.09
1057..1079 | -0.04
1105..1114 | -0.07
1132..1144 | -0.01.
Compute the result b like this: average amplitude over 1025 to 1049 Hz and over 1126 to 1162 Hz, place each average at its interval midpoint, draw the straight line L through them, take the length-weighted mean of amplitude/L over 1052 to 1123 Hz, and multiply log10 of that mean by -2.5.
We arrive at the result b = 0.015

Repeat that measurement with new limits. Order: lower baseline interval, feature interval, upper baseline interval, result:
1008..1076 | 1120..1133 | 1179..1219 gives -0.117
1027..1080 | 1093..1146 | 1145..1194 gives -0.109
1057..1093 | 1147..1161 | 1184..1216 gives 0.021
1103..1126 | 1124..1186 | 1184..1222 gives 0.097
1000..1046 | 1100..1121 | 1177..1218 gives -0.080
